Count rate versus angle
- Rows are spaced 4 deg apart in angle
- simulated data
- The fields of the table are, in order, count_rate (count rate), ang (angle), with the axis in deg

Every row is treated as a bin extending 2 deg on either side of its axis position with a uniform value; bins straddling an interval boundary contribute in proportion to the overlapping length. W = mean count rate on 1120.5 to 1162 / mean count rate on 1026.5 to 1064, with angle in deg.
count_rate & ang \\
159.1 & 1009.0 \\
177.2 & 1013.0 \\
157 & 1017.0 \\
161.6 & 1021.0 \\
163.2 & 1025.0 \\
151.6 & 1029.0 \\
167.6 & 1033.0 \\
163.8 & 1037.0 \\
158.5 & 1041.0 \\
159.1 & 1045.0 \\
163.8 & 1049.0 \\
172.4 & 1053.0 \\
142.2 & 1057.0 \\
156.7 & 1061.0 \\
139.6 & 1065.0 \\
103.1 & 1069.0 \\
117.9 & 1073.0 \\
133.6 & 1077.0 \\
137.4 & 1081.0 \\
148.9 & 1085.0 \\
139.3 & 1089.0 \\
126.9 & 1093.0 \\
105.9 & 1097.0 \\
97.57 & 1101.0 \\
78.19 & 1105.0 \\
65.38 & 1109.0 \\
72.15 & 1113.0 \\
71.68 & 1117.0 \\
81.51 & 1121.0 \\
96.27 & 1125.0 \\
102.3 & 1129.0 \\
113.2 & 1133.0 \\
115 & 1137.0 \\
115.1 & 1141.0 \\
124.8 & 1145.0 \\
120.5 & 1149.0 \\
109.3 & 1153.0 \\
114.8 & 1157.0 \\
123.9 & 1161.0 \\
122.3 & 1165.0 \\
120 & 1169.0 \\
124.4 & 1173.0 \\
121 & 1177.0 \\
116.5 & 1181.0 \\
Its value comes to 0.7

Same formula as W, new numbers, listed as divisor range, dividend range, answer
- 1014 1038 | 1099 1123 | 0.48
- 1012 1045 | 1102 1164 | 0.62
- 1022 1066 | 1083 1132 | 0.63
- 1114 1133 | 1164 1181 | 1.35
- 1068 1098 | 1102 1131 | 0.64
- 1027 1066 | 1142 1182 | 0.76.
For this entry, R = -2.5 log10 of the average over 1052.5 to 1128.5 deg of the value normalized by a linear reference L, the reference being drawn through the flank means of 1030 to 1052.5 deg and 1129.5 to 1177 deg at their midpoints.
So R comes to 0.26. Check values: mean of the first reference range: 163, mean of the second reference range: 118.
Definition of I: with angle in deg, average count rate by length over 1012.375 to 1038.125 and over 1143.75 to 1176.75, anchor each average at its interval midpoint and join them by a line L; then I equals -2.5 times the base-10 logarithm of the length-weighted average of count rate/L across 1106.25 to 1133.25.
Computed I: 0.49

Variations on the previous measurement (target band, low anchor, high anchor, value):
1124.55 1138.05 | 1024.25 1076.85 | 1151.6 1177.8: 0.19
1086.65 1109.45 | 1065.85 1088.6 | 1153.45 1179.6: 0.21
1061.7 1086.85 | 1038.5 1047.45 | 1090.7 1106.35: -0.03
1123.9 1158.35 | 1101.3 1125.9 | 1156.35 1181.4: -0.14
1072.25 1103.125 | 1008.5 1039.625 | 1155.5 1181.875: 0.15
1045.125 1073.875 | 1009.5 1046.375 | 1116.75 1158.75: 0.02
